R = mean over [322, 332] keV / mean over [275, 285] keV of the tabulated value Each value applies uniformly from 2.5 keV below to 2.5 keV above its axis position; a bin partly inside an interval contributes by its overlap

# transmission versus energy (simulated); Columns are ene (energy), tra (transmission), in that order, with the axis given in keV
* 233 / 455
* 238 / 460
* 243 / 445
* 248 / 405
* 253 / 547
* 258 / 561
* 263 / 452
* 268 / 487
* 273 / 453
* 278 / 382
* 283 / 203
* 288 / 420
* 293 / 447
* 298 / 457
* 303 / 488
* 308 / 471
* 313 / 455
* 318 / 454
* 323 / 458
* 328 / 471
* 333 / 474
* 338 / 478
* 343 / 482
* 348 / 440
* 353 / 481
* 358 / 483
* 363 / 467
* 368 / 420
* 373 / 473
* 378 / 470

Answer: 1.5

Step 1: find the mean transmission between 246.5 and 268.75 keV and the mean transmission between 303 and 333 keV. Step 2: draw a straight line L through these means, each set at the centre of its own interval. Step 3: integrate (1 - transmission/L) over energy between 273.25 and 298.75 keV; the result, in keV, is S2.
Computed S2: 5.2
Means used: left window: 495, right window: 465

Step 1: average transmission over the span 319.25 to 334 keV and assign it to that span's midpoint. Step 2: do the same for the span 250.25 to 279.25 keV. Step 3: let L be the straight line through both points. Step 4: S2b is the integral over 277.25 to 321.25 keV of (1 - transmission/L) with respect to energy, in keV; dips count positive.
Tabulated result 4.8 keV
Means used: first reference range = 484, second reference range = 466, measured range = 422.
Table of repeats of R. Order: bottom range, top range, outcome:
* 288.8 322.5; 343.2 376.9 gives 1.01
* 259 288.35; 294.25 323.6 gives 1.14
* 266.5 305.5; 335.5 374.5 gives 1.12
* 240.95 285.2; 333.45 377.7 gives 1.06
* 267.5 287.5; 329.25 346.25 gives 1.27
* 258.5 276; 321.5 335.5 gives 0.99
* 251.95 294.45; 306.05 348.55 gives 1.07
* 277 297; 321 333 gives 1.27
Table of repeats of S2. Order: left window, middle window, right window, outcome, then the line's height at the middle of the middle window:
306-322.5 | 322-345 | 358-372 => -0.8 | 457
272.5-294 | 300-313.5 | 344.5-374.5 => -2.6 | 398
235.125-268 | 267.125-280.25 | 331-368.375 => 1.1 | 476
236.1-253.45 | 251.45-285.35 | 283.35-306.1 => 0.4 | 443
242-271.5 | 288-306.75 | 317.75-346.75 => 0.7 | 476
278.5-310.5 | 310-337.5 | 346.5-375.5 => -1.9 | 434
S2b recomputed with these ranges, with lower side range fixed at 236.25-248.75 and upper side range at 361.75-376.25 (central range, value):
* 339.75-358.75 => -0.8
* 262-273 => -0.6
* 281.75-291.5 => 2.3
